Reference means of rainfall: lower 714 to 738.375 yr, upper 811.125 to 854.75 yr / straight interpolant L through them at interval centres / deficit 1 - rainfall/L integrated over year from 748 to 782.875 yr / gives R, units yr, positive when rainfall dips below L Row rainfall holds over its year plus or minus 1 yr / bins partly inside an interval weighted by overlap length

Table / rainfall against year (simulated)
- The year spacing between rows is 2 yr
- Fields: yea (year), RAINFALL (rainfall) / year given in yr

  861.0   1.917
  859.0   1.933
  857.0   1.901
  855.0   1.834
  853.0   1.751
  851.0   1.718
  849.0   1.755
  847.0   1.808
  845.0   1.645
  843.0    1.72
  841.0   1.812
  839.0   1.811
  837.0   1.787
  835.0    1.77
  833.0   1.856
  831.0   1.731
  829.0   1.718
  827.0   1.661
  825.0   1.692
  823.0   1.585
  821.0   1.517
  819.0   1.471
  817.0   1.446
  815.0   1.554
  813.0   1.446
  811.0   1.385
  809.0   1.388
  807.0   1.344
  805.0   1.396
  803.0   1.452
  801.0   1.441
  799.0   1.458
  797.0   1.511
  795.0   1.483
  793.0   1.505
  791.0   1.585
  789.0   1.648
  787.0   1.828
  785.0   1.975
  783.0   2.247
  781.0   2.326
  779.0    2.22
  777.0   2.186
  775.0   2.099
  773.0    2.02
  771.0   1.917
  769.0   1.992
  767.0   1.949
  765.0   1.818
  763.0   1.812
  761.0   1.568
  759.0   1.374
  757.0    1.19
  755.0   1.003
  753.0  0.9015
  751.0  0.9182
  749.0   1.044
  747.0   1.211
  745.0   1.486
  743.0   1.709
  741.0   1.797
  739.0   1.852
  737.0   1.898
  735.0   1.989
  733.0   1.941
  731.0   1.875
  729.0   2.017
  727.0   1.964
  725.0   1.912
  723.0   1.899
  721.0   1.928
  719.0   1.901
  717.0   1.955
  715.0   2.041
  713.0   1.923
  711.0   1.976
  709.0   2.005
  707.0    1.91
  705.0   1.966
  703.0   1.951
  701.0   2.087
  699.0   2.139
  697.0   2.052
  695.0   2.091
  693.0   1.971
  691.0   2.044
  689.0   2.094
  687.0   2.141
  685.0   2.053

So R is 2.9 yr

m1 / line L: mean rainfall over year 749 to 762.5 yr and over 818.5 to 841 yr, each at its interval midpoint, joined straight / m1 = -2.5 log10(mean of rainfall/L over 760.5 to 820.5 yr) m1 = -0.22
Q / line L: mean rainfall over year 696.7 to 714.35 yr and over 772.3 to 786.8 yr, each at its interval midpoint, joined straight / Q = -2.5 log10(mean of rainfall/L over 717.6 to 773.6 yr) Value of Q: 0.23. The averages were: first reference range 2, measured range 1.67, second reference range 2.14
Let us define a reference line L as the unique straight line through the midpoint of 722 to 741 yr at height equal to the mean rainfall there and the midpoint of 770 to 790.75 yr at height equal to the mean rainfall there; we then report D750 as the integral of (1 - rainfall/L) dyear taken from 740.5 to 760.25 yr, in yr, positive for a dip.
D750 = 7.1 yr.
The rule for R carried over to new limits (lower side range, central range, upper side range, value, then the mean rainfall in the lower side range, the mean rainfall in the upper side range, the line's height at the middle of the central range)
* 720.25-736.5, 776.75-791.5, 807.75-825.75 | -3.1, 1.94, 1.49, 1.66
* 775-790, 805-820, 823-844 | 3.6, 2.06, 1.75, 1.88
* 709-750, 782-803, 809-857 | 0.9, 1.82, 1.67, 1.73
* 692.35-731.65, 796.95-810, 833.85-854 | 2.9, 1.98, 1.76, 1.83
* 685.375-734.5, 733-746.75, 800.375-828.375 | 0.6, 1.99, 1.49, 1.85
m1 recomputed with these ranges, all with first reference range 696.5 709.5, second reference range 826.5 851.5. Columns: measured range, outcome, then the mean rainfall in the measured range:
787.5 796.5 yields 0.18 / 1.57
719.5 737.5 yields 0.02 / 1.94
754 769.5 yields 0.20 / 1.58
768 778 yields -0.09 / 2.04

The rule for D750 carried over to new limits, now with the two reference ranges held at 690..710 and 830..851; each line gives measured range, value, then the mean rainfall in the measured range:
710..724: 0.3 yr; 1.95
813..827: 2.0 yr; 1.55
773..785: -1.9 yr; 2.18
